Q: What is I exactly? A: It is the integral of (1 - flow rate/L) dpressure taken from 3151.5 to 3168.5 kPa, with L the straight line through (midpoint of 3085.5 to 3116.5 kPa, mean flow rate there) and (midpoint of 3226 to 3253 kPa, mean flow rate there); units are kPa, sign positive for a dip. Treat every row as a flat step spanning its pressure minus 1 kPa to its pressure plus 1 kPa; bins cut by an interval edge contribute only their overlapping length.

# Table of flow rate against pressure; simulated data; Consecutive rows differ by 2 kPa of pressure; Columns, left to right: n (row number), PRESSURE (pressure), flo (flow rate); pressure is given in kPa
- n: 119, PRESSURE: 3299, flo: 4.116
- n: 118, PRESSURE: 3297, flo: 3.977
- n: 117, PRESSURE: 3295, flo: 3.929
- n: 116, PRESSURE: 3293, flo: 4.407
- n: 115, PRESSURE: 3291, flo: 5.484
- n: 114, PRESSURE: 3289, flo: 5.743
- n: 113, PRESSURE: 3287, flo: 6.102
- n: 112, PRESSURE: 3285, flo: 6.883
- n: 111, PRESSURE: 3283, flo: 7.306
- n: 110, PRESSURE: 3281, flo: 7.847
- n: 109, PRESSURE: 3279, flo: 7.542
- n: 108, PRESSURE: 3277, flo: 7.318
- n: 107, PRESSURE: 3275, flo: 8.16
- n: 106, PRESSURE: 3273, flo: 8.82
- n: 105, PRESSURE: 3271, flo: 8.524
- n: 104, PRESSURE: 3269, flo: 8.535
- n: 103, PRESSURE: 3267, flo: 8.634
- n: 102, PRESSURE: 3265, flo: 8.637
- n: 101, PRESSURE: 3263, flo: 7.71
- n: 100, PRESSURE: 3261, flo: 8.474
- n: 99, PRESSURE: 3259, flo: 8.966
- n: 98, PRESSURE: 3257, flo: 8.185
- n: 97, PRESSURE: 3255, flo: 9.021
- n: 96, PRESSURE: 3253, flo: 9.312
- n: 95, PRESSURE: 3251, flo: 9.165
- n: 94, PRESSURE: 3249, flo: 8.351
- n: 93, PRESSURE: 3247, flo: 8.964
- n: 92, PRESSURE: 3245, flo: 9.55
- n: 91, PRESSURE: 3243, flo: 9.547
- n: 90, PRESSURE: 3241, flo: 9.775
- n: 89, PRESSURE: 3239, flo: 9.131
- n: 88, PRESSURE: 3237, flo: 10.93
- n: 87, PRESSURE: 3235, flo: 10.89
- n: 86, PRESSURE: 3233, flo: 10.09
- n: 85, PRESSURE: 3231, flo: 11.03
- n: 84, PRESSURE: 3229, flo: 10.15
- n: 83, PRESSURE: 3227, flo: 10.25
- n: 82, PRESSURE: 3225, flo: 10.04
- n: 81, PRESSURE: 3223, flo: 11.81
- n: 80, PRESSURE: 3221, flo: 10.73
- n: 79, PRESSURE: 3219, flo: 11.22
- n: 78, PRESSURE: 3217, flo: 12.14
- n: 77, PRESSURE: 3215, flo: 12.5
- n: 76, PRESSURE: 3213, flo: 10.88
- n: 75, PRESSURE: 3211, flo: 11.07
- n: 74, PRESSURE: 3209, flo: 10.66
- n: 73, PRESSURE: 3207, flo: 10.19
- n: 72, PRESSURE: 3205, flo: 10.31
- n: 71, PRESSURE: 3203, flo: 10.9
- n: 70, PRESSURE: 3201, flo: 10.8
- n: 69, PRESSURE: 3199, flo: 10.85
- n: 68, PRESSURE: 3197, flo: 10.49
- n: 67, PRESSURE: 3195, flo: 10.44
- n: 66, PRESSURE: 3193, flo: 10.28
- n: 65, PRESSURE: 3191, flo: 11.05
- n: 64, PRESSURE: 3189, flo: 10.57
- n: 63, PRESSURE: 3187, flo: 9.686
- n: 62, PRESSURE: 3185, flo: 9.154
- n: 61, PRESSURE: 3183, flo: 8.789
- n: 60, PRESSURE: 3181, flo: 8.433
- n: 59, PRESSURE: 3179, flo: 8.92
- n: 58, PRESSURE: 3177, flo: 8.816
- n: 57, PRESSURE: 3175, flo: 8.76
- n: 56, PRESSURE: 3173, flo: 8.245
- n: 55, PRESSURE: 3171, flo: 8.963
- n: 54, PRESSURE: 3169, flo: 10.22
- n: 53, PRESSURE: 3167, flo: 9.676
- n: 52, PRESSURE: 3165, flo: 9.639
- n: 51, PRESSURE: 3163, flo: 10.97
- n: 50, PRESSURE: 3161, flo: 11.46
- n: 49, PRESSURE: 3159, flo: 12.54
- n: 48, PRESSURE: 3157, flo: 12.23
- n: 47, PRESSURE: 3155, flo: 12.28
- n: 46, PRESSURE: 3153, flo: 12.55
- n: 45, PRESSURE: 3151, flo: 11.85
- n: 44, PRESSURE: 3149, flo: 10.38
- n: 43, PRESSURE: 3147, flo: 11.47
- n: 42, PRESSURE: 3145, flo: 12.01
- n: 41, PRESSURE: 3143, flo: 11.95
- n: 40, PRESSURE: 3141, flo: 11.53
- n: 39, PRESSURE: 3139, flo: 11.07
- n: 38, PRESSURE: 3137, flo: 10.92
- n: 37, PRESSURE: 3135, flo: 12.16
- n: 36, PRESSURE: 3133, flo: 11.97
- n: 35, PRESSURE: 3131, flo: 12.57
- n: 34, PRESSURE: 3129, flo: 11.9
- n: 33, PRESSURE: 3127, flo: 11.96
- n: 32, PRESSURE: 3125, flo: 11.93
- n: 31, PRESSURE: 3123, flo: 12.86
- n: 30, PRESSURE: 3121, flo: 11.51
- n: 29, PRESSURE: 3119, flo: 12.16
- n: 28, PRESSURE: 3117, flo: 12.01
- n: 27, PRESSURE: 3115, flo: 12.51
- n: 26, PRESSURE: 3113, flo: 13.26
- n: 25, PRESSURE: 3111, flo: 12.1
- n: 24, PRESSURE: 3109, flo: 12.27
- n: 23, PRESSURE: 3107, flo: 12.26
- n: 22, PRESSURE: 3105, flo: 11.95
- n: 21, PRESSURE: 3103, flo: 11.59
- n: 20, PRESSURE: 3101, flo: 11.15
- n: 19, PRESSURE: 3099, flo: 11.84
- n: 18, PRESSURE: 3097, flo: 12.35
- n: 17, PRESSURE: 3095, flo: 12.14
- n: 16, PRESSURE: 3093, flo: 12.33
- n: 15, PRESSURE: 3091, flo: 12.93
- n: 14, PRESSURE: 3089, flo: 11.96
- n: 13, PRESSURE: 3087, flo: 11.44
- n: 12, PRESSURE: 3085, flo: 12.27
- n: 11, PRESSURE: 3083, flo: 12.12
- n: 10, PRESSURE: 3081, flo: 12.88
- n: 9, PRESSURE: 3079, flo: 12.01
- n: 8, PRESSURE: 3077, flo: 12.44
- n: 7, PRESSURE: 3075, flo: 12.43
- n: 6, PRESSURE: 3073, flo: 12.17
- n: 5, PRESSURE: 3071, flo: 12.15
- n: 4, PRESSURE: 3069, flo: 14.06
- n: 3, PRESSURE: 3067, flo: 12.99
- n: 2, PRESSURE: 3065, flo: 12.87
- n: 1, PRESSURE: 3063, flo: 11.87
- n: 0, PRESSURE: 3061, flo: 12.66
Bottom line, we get -0.37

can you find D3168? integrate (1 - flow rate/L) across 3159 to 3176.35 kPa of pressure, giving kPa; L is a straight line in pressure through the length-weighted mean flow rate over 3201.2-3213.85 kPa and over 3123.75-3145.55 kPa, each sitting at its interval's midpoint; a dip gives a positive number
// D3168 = 2.2 kPa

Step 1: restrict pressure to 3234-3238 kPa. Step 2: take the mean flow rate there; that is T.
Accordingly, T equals 10.9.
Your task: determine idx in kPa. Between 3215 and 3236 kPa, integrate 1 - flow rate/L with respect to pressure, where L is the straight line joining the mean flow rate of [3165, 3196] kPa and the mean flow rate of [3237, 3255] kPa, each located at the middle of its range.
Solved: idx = -3.5 kPa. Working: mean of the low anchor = 9.47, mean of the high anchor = 9.31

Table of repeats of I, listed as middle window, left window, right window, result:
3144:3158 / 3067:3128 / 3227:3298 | -1.1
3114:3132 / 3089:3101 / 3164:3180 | -1.7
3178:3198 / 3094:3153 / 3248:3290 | 0.8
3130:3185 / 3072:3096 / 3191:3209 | 2.4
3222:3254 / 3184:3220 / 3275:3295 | -3.8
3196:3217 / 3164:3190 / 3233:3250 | -3.3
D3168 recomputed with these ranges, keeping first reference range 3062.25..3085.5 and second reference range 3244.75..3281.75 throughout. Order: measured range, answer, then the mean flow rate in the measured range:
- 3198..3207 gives -0.8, 10.7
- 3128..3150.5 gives -1.0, 11.6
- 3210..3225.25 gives -3.0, 11.4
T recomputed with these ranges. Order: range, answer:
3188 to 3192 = 10.8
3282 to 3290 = 6.51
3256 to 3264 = 8.33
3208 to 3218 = 11.4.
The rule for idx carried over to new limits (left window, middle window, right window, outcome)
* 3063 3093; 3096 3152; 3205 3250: -0.3 kPa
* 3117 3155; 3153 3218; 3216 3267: 2.6 kPa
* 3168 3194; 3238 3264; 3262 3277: -1.1 kPa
